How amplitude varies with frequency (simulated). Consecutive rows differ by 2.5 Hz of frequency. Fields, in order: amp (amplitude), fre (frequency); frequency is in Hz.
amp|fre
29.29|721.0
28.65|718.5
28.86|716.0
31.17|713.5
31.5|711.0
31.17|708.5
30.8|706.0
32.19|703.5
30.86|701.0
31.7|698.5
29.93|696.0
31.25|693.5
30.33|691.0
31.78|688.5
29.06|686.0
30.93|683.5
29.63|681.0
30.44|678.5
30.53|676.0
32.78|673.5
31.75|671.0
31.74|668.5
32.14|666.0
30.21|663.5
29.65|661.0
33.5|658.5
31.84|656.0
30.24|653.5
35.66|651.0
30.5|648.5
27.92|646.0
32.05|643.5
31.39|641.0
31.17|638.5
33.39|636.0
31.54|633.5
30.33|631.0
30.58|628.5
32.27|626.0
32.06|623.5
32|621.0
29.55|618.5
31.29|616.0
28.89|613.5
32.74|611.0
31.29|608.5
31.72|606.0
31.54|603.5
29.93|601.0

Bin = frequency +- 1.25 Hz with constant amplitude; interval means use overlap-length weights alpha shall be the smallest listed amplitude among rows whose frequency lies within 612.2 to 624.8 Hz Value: 28.89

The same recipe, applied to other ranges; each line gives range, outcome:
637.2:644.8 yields 31.17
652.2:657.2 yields 30.24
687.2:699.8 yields 29.93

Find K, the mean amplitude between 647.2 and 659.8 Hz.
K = 32.3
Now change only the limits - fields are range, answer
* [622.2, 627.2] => 32.2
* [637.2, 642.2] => 31.3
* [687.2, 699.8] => 31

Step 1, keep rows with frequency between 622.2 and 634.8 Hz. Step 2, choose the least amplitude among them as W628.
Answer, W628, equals 30.33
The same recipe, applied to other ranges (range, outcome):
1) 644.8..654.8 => 27.92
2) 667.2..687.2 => 29.06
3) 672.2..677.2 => 30.53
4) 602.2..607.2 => 31.54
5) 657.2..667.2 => 29.65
